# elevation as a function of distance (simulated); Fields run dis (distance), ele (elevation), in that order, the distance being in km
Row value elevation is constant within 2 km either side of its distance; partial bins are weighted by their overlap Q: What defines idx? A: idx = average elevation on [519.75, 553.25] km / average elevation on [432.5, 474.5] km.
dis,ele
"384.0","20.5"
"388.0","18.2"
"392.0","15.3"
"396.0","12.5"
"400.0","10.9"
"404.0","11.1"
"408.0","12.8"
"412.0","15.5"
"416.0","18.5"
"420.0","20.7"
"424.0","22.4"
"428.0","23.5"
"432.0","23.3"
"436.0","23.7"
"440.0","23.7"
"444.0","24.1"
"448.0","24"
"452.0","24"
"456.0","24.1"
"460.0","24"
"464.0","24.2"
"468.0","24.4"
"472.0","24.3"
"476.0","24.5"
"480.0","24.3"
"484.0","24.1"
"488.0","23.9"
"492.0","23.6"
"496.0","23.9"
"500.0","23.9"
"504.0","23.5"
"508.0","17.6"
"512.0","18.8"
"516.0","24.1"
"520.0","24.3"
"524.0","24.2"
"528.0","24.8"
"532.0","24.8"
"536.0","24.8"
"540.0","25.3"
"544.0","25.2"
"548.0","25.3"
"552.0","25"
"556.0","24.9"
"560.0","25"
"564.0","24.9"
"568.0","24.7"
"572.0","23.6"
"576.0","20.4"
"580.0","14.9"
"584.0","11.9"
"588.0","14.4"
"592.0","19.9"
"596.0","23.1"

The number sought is 1.0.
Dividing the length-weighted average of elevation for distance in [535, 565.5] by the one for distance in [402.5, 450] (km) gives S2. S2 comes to 1.23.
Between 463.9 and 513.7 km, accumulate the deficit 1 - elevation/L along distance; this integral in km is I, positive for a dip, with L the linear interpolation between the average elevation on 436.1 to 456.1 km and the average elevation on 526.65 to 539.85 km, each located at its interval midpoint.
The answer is 2.5 km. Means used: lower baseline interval 23.9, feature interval 23.1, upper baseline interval 24.9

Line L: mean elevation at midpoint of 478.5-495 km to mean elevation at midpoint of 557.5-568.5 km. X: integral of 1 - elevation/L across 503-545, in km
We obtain 1.8 km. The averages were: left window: 24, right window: 24.9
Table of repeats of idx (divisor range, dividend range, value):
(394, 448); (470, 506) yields 1.27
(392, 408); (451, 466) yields 1.98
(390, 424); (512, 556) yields 1.62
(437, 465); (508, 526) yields 0.93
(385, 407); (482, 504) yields 1.72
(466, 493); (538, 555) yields 1.04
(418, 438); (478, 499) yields 1.05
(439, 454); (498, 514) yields 0.87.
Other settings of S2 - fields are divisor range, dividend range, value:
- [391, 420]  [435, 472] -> 1.69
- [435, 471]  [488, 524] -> 0.94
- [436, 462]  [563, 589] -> 0.80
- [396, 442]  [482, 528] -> 1.24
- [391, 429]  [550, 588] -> 1.32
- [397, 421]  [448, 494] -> 1.66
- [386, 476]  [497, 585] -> 1.13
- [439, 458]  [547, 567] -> 1.04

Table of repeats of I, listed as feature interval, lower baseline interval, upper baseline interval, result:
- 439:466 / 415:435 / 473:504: -1.4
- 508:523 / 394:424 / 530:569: 0.5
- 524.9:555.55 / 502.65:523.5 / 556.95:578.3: -3.1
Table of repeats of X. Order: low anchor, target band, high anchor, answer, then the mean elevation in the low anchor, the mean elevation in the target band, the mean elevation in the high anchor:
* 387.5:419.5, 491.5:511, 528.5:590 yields -2.82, 14.5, 22.2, 22.4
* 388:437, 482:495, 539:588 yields -2.65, 17.4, 23.9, 22.2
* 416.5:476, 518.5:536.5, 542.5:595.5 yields -1.91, 23.5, 24.6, 21.6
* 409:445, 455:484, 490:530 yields -2.75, 21.4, 24.3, 22.9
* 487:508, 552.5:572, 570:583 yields -4.90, 23.2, 24.8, 19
